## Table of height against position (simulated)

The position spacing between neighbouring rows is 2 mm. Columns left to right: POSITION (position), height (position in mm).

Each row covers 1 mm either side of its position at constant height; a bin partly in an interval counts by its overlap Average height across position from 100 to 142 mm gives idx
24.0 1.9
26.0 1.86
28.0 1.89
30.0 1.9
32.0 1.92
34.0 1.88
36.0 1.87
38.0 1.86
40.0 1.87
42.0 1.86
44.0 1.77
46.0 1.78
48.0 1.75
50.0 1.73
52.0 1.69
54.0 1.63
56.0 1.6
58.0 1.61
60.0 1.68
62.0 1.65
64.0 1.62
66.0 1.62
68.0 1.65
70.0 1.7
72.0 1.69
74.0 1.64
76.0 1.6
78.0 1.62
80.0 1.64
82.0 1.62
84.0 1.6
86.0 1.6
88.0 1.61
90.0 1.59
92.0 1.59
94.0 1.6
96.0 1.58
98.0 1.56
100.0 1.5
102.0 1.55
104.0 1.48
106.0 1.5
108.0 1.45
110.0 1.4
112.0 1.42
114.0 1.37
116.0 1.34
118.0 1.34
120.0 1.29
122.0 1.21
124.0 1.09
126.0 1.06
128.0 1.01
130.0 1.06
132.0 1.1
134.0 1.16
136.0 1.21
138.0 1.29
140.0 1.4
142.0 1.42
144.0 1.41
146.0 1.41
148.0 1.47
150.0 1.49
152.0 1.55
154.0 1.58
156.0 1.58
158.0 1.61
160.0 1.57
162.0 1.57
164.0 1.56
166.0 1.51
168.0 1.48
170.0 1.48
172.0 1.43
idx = 1.29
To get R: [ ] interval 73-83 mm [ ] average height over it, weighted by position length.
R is 1.62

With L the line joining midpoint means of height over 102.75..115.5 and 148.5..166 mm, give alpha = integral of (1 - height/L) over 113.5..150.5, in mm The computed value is 5.7 mm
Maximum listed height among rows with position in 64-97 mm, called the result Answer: 1.7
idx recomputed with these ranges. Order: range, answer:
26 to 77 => 1.74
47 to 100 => 1.63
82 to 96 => 1.6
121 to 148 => 1.23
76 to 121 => 1.51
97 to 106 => 1.52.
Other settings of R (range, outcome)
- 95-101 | 1.55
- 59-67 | 1.64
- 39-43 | 1.87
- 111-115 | 1.4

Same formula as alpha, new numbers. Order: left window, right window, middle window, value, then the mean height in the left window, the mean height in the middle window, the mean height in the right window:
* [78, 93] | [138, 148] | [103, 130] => 3.69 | 1.61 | 1.3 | 1.4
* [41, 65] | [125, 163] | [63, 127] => 1.82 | 1.7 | 1.5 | 1.37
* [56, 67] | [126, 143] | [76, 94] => -1.39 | 1.63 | 1.61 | 1.2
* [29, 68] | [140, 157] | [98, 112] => 1.03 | 1.75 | 1.48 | 1.48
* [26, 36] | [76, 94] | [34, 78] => 1.26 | 1.89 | 1.71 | 1.61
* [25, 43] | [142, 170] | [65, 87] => 1.50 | 1.88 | 1.63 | 1.52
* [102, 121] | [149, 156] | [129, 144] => 2.48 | 1.41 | 1.25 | 1.55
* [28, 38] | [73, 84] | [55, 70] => 0.68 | 1.89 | 1.64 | 1.62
